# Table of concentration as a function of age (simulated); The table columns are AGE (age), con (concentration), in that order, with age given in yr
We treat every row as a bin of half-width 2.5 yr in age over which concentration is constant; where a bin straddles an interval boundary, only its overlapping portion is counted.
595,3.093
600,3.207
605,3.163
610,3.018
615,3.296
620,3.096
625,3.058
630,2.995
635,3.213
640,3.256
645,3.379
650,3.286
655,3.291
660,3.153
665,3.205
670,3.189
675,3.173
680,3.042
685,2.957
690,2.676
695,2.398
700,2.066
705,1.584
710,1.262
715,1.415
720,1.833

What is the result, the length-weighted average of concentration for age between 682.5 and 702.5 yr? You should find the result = 2.52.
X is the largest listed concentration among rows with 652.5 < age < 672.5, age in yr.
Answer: 3.291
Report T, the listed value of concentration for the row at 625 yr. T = 3.058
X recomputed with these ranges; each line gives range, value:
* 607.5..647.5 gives 3.379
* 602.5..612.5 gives 3.163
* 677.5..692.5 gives 3.042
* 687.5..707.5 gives 2.676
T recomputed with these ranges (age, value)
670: 3.189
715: 1.415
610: 3.018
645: 3.379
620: 3.096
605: 3.163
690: 2.676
